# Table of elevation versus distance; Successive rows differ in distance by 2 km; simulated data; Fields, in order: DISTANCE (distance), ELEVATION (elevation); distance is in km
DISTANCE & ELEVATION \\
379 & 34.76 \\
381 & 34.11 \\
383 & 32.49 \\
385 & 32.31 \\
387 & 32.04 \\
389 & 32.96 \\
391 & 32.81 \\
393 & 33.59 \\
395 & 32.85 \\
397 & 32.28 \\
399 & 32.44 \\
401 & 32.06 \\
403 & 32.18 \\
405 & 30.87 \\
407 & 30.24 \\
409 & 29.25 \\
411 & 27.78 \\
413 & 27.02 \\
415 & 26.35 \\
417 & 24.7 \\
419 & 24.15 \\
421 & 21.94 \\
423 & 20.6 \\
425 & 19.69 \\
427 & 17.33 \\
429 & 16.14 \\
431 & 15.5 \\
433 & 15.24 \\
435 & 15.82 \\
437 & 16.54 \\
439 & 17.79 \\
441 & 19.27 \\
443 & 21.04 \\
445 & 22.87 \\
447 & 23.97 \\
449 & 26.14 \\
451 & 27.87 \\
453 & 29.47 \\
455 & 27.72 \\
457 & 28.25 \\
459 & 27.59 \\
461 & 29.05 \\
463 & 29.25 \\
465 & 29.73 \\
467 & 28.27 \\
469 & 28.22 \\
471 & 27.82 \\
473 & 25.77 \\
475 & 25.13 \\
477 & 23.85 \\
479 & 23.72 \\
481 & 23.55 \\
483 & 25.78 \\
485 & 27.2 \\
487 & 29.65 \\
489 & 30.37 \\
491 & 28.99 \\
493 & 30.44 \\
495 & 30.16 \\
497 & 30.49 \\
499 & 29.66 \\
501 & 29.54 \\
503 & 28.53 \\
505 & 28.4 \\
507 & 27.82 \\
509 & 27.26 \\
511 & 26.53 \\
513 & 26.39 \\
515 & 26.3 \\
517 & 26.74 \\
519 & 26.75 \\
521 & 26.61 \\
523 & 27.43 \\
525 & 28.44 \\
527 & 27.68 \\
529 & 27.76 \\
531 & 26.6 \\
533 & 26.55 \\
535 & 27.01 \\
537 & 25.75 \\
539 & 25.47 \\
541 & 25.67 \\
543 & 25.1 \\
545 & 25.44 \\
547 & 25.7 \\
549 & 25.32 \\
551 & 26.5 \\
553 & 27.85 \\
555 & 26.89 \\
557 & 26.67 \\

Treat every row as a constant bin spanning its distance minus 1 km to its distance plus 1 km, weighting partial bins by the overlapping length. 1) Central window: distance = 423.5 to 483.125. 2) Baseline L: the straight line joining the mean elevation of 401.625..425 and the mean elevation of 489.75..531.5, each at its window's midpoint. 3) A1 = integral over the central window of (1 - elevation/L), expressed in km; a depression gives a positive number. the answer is 8.1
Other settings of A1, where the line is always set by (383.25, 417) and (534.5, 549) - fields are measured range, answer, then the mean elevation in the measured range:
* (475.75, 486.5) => 1.1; 25.1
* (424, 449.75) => 9.2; 19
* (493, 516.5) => -1.1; 28.3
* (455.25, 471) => 0.0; 28.5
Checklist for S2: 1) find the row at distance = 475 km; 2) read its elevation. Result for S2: 25.13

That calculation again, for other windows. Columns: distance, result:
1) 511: 26.53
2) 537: 25.75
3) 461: 29.05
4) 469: 28.22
